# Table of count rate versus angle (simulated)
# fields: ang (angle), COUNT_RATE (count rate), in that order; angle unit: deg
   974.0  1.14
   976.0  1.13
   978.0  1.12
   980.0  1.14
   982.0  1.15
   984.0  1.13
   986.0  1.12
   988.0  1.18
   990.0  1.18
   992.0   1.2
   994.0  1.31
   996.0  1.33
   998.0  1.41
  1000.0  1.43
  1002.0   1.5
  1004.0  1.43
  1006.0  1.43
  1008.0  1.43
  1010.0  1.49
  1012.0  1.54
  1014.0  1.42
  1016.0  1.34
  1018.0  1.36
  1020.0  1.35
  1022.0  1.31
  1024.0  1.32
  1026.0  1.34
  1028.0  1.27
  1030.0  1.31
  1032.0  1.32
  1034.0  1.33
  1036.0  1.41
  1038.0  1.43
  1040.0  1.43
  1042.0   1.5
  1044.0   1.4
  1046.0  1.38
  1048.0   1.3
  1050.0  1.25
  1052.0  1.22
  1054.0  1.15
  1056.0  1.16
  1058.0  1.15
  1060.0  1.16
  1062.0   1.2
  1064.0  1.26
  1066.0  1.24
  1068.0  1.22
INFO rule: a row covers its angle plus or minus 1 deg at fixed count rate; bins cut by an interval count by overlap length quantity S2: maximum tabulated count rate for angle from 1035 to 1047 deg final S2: 1.5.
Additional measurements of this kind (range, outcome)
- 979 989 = 1.18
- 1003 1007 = 1.43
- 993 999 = 1.41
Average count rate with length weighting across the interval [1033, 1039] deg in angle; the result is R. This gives 1.39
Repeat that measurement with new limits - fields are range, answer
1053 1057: 1.15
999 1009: 1.44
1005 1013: 1.47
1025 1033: 1.31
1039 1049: 1.4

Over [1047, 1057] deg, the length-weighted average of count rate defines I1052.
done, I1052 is 1.22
